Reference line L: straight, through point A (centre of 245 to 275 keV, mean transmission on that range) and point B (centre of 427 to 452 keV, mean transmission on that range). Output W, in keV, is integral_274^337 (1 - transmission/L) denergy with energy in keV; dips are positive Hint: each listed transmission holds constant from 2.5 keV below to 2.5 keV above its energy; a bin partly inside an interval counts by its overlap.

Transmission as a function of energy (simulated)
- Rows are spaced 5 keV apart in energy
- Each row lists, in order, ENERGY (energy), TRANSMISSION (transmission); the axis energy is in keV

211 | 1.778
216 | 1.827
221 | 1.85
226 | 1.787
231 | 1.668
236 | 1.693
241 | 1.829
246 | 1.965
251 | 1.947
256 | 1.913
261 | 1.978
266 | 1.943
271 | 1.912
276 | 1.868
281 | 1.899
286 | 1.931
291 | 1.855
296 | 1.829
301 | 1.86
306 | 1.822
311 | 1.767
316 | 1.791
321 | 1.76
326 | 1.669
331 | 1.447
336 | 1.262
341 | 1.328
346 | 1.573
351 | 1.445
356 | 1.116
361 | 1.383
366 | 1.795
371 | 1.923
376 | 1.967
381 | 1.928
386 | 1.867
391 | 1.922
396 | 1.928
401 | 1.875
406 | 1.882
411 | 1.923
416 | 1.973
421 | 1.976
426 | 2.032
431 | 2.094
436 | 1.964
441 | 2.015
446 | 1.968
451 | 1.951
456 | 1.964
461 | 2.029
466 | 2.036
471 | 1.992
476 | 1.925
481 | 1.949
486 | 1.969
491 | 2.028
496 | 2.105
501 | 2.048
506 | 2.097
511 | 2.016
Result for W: 6.2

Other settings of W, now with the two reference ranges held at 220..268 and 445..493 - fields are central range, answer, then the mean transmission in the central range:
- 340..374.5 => 7.0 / 1.53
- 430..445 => -0.4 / 2.01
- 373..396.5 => 0.2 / 1.92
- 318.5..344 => 5.5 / 1.49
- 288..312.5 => 0.7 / 1.83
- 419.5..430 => -0.3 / 2.02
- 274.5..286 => -0.1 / 1.9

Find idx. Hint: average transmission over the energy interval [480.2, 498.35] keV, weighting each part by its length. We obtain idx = 2.02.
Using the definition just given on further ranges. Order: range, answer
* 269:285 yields 1.9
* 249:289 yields 1.92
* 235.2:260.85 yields 1.89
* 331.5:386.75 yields 1.58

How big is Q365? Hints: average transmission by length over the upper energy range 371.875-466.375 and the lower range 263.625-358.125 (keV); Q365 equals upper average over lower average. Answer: 1.2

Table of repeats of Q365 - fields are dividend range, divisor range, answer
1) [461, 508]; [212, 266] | 1.09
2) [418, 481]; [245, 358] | 1.15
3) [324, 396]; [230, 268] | 0.87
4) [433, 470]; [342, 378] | 1.26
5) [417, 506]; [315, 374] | 1.30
